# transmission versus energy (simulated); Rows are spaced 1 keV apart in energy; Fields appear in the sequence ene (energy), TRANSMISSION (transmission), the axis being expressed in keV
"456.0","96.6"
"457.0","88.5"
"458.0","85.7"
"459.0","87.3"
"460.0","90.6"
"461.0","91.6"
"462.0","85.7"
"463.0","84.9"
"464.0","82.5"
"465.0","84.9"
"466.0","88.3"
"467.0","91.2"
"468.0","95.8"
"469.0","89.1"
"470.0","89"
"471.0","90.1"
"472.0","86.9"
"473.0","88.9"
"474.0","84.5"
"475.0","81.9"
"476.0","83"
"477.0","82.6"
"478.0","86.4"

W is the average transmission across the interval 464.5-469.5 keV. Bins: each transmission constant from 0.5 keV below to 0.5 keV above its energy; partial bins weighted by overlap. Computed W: 89.9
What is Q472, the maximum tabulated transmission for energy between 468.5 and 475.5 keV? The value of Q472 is 90.1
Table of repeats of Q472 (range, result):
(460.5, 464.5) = 91.6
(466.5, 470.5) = 95.8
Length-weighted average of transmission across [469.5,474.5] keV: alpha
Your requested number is 87.9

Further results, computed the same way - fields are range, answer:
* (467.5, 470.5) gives 91.3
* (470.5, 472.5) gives 88.5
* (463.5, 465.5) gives 83.7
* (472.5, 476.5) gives 84.6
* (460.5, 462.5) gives 88.7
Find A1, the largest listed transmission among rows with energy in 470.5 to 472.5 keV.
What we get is 90.1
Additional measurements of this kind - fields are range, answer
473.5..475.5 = 84.5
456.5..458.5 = 88.5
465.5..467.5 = 91.2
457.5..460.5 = 90.6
